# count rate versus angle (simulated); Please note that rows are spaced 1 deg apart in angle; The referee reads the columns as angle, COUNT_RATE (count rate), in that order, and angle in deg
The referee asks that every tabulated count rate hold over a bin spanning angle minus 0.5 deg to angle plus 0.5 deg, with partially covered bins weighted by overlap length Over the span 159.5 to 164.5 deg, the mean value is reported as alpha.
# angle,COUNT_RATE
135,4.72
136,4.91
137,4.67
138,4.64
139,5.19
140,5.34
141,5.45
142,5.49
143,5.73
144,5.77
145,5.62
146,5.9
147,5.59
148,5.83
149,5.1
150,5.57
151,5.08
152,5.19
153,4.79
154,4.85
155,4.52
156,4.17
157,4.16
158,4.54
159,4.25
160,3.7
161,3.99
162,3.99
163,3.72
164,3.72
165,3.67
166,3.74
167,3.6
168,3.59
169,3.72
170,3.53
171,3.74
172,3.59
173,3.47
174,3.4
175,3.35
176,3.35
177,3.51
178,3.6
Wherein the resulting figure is 3.82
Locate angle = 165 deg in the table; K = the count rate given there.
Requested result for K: 3.67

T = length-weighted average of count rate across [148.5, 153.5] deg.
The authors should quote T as 5.15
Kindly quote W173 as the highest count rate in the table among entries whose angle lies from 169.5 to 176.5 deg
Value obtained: 3.74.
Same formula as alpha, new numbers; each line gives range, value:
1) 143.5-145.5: 5.7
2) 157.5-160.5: 4.16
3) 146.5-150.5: 5.52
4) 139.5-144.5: 5.56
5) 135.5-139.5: 4.85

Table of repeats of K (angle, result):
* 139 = 5.19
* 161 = 3.99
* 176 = 3.35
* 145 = 5.62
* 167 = 3.6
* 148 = 5.83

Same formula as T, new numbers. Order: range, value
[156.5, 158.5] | 4.35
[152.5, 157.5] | 4.5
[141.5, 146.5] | 5.7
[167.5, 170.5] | 3.61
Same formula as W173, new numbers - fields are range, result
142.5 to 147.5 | 5.9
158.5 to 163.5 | 4.25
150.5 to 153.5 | 5.19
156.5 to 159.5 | 4.54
